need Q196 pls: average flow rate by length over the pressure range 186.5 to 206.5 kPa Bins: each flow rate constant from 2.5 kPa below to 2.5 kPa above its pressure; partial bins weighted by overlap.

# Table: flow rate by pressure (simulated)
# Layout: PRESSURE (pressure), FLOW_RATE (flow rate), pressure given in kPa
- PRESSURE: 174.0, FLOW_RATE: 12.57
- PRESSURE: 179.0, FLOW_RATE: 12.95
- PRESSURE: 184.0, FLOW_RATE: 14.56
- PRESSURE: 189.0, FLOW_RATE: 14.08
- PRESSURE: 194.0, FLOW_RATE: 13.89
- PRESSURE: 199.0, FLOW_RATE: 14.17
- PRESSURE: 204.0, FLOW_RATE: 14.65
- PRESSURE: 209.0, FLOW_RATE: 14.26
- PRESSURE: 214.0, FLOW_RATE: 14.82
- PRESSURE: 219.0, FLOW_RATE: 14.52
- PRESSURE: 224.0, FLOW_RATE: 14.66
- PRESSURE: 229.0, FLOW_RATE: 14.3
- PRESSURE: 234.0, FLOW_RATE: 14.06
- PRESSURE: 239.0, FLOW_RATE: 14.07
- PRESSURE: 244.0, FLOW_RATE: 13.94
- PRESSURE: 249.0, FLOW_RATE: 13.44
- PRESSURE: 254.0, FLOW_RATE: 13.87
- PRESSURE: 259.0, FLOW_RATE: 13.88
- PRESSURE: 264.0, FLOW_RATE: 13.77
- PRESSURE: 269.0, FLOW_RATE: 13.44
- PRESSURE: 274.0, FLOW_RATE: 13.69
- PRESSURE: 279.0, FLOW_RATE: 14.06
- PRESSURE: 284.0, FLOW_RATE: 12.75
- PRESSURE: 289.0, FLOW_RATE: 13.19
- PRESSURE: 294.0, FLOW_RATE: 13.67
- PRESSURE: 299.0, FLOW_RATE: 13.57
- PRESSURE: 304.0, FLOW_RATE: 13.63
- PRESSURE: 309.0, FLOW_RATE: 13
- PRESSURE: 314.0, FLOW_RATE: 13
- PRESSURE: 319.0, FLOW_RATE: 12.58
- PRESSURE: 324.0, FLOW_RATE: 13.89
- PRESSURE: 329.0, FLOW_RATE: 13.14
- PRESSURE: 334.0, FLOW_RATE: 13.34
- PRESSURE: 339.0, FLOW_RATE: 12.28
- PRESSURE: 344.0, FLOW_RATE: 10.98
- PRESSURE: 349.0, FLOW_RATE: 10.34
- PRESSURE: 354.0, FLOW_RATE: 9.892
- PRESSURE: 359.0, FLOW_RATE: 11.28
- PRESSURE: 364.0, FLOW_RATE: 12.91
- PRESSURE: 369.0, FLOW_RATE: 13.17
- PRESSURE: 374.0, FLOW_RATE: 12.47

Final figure 14.2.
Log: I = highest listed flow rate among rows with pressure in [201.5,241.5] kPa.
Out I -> 14.82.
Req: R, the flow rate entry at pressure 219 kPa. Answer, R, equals 14.52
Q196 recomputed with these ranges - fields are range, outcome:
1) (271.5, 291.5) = 13.4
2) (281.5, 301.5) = 13.3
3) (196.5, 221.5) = 14.5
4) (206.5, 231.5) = 14.5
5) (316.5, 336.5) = 13.2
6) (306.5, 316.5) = 13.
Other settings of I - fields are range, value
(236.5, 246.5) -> 14.07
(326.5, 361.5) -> 13.34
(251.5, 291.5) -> 14.06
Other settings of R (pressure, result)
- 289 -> 13.19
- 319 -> 12.58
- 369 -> 13.17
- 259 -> 13.88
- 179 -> 12.95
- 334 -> 13.34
